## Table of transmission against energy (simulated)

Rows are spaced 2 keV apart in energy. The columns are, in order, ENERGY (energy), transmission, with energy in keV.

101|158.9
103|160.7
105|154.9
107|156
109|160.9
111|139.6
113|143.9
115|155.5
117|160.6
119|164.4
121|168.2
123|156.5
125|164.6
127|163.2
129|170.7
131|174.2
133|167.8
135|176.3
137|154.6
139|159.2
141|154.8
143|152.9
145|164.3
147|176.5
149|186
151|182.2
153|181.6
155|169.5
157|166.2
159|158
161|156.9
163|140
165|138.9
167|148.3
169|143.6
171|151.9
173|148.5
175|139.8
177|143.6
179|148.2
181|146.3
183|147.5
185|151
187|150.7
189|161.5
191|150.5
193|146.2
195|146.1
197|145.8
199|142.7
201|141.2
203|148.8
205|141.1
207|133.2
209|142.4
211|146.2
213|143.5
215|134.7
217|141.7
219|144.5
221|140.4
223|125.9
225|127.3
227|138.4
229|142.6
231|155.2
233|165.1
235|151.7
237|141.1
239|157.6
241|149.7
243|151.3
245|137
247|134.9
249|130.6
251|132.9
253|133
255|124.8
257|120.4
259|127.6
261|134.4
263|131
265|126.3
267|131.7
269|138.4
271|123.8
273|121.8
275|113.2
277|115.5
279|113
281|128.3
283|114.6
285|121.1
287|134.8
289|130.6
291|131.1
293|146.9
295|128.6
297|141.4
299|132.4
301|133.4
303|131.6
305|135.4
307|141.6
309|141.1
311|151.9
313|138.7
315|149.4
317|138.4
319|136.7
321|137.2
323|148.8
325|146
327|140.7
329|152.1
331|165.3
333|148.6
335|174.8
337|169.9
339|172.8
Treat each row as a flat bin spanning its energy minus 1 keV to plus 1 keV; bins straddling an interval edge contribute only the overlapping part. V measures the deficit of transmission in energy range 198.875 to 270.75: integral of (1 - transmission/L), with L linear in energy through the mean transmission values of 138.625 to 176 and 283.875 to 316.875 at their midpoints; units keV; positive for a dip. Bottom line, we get 3.9 keV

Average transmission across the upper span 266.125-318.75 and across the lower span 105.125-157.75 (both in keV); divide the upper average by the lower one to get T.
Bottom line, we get 0.8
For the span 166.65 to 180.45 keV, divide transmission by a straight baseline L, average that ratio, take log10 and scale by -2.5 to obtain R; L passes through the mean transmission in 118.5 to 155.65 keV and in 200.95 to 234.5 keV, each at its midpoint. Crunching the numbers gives 0.07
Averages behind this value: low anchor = 168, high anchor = 142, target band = 146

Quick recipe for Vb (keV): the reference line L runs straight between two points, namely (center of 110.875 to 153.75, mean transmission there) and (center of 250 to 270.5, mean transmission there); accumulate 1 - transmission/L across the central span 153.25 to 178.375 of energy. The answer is 0.7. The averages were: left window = 165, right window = 130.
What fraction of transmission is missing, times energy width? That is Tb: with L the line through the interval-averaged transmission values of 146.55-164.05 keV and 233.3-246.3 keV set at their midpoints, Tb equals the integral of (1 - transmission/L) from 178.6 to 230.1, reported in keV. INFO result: 4.45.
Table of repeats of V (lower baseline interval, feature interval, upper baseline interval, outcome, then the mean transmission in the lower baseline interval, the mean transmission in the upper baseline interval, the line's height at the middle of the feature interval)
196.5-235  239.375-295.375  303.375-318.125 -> 4.8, 142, 142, 142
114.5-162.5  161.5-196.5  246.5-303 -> 1.7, 166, 128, 155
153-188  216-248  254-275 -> -2.0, 151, 127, 135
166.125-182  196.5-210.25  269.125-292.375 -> -0.2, 146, 124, 140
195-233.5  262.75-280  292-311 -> 1.9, 142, 138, 139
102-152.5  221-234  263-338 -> 0.5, 163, 137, 148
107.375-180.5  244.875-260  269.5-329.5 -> 1.3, 159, 134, 142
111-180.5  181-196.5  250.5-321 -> 0.1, 159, 131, 151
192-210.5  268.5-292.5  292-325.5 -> 2.8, 143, 140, 141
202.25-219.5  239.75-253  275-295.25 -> -0.5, 142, 126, 134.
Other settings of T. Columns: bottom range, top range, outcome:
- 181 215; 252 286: 0.85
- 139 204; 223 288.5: 0.86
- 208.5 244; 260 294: 0.88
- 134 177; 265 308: 0.81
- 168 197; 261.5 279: 0.84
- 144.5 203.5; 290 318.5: 0.90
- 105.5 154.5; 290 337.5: 0.88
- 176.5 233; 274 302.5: 0.88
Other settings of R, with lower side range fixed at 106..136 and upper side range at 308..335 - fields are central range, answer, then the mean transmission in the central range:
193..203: 0.08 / 145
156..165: 0.04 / 153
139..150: -0.04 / 166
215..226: 0.14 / 136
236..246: 0.04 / 147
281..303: 0.14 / 131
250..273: 0.17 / 129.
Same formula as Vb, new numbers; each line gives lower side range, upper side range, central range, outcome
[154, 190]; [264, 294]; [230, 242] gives -1.5 keV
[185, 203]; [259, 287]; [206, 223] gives 0.3 keV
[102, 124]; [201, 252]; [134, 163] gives -2.7 keV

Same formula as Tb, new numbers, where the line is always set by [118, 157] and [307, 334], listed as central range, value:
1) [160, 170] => 1.15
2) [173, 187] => 1.38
